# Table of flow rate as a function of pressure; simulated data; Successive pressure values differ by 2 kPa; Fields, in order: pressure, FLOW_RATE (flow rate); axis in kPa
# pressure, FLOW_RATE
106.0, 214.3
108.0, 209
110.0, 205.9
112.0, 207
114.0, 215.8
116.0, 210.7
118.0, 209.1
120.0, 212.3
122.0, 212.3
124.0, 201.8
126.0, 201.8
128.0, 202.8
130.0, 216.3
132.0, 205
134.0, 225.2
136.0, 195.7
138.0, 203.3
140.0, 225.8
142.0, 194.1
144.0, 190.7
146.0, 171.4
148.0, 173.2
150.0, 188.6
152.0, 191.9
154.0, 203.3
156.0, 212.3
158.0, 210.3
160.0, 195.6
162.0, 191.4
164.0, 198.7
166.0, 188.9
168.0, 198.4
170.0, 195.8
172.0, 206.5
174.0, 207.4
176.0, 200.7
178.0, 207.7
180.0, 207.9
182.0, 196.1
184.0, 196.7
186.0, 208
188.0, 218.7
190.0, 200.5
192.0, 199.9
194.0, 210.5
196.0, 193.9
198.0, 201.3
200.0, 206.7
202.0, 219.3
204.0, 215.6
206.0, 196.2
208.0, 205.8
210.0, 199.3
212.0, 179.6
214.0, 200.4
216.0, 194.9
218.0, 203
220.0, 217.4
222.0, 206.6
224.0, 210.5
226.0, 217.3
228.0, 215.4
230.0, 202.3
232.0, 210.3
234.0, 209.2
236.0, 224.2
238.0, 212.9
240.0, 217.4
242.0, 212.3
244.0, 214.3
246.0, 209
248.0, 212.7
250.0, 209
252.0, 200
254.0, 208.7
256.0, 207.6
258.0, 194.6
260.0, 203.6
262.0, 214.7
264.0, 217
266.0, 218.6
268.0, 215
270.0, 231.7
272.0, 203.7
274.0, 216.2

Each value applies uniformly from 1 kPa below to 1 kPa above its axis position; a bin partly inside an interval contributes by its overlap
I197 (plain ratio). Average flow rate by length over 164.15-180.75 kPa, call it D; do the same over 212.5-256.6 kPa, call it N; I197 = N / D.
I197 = 1.04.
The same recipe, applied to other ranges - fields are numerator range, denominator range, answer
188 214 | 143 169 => 1.05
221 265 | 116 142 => 1.01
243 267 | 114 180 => 1.04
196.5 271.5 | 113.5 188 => 1.03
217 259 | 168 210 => 1.03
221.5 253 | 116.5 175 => 1.05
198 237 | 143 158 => 1.08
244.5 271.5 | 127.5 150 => 1.06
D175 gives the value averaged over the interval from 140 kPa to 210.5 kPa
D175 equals 200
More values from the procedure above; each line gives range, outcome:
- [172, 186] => 203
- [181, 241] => 206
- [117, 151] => 202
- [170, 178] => 204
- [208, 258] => 208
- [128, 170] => 199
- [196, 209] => 206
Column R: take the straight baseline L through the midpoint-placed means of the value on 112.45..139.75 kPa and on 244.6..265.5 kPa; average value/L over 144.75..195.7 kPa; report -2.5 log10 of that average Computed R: 0.05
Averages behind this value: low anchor 209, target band 199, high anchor 208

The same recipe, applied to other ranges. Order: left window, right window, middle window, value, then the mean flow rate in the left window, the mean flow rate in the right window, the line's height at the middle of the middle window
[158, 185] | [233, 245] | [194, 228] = 0.02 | 200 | 215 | 209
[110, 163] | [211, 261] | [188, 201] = 0.01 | 203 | 208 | 206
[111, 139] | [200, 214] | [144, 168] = 0.07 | 209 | 203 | 206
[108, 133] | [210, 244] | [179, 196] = 0.02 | 208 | 208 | 208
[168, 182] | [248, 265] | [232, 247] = -0.04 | 203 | 207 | 206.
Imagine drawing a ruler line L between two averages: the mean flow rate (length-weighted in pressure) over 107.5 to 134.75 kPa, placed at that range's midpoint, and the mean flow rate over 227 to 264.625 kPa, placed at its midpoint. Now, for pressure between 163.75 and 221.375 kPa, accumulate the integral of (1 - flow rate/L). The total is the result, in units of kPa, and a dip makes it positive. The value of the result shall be 1.98 kPa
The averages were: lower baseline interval 210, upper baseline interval 210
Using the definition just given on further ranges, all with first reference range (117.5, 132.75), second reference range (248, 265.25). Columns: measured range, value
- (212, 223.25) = 0.28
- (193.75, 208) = 0.11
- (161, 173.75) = 0.63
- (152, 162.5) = 0.28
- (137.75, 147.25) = 0.54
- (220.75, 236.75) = -0.34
